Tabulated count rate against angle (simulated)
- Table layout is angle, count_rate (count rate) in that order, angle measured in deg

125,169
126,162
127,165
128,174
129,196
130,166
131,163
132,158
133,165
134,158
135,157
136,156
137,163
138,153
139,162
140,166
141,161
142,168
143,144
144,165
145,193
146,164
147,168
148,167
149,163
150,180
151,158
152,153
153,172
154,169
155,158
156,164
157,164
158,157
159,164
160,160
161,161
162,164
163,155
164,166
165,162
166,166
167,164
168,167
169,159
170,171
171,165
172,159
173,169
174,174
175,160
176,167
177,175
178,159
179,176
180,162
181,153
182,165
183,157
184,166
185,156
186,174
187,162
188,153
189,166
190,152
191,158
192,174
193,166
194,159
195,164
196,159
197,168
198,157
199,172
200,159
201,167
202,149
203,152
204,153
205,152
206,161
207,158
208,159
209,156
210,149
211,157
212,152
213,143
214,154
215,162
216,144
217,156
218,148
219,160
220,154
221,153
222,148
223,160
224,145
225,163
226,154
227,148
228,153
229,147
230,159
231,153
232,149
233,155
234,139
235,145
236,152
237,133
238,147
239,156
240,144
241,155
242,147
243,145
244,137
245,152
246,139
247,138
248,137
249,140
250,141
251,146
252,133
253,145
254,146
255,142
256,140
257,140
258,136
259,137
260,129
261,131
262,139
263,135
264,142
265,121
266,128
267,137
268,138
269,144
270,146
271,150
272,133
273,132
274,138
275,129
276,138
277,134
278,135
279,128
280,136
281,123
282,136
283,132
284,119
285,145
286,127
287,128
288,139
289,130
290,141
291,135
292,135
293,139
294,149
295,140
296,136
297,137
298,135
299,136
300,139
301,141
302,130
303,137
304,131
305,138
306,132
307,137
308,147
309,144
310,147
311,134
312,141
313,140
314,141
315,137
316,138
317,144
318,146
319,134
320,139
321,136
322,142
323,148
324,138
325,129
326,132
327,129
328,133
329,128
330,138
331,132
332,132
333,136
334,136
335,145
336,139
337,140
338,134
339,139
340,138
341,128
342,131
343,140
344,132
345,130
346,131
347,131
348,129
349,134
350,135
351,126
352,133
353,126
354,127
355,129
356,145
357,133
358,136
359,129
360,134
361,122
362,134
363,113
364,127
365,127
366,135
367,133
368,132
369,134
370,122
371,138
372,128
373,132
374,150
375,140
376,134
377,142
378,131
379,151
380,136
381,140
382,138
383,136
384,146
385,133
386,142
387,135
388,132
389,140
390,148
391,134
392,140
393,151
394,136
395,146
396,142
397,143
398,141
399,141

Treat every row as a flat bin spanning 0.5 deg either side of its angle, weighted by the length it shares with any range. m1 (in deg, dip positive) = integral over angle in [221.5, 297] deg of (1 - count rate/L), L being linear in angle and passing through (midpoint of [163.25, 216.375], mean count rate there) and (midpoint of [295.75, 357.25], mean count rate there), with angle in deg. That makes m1 3.9 deg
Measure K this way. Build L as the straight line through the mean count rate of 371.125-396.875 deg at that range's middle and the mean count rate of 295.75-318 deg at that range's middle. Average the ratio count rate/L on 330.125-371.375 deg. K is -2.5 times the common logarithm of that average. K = 0.05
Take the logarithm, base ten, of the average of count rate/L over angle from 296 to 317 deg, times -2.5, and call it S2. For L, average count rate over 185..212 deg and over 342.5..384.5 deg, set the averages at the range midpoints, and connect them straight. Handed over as 0.03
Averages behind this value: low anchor 160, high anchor 133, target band 138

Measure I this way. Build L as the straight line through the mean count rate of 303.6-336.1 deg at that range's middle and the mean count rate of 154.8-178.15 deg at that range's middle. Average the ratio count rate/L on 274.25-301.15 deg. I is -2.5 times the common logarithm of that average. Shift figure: 0.065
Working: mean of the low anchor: 164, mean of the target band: 135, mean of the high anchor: 138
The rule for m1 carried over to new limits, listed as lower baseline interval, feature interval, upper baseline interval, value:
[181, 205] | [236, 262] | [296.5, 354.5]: 1.5 deg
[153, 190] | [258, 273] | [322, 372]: 1.1 deg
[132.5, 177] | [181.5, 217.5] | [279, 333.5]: -0.7 deg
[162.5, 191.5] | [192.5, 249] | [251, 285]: -0.9 deg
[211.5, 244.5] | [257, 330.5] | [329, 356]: 2.3 deg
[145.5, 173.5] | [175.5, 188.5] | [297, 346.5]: -0.3 deg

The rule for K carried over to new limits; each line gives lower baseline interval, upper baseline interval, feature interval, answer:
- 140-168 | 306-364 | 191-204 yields -0.031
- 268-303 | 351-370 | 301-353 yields -0.027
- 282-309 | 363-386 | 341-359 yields 0.029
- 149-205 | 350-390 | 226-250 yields 0.052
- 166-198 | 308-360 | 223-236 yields 0.027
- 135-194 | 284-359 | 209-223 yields 0.013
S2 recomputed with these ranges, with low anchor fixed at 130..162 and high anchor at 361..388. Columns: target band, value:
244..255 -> 0.06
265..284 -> 0.10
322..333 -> 0.05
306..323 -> 0.01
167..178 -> -0.04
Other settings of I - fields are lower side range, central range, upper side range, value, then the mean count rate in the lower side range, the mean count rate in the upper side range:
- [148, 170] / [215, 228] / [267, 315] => -0.02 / 163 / 137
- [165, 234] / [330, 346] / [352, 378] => 0.01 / 159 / 132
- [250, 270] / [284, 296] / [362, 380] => 0.00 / 138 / 134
